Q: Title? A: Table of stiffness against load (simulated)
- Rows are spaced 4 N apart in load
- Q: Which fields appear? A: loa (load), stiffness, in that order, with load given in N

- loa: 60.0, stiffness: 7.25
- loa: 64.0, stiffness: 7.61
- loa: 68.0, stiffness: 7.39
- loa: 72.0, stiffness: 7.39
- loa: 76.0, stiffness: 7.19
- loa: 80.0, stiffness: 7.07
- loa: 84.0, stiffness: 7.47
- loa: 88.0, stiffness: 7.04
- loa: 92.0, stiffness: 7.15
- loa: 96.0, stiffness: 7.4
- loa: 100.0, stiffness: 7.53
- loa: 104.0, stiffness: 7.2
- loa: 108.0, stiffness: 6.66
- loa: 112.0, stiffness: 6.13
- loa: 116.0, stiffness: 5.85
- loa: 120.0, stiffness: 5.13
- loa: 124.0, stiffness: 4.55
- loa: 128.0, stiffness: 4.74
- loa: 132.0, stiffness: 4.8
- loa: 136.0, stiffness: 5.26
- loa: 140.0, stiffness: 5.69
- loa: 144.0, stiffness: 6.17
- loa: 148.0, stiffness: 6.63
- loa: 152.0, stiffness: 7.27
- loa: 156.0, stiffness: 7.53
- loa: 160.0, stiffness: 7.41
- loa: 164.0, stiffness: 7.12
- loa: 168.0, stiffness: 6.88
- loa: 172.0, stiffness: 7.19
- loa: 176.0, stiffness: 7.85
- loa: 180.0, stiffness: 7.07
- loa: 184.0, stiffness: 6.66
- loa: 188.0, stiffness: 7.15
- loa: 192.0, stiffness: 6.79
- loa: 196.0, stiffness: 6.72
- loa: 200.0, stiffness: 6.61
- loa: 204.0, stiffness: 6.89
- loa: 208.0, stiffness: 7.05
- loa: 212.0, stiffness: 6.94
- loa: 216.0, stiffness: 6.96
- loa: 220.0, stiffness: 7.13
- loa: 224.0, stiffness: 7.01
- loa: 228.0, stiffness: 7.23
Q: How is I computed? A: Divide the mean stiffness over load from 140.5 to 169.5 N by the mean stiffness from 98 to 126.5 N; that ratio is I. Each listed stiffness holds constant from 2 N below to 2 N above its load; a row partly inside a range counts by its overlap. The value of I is 1.13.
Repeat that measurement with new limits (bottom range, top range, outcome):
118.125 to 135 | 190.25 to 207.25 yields 1.40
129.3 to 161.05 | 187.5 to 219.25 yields 1.10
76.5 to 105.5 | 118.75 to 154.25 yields 0.77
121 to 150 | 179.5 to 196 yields 1.27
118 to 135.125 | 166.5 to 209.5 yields 1.45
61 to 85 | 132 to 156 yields 0.84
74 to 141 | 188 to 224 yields 1.10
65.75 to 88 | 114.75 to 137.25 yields 0.69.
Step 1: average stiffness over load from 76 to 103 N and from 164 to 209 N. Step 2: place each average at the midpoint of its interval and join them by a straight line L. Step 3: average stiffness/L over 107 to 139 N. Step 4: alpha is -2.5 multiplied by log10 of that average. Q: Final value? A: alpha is 0.32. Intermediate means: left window 7.27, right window 6.99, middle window 5.36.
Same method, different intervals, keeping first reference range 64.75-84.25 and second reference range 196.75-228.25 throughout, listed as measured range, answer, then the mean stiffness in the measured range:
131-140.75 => 0.34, 5.24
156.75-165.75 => -0.03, 7.31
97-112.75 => 0.04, 6.97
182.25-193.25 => 0.02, 6.88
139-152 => 0.12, 6.37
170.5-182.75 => -0.04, 7.33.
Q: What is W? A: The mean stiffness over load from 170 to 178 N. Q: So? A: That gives 7.52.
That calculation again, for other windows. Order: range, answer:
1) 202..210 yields 6.97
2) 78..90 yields 7.19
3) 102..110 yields 6.93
